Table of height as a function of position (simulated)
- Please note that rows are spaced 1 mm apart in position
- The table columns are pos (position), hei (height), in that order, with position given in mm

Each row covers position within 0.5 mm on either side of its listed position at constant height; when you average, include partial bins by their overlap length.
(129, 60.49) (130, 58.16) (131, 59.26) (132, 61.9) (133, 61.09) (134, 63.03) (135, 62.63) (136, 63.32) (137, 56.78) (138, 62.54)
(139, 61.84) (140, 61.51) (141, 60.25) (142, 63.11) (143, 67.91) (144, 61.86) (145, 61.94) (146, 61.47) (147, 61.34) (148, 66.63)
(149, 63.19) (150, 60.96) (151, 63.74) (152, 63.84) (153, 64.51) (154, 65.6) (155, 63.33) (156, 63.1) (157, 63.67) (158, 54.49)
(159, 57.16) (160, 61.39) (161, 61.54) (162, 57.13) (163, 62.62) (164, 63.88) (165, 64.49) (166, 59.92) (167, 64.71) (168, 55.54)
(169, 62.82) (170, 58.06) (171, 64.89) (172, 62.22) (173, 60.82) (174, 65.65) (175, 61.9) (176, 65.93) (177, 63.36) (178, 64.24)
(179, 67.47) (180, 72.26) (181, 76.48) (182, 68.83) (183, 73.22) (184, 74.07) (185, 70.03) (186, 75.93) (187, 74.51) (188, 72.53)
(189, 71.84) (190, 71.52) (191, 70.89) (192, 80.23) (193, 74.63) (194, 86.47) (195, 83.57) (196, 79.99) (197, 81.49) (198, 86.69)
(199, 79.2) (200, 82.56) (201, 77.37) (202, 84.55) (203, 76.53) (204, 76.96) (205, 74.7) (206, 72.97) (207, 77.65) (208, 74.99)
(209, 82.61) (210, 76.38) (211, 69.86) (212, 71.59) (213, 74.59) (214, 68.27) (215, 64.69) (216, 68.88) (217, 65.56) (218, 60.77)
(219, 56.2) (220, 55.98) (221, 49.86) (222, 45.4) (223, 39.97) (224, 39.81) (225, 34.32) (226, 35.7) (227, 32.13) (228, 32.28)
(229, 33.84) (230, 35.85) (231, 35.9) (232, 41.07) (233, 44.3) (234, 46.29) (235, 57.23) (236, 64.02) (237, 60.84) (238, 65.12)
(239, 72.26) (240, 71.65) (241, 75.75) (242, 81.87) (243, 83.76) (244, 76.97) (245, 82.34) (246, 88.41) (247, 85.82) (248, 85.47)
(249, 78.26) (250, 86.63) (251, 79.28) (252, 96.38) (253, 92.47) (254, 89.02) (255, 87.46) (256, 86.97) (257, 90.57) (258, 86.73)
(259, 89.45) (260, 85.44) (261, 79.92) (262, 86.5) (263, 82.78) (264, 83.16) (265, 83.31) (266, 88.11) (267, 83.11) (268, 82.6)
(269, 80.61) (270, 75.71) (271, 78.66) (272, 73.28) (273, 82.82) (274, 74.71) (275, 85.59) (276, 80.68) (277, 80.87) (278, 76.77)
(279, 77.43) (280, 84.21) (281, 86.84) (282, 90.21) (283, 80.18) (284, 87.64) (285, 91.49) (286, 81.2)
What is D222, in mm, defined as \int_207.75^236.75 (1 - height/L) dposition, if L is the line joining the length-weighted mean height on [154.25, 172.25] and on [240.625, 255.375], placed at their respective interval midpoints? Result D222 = 8.81 mm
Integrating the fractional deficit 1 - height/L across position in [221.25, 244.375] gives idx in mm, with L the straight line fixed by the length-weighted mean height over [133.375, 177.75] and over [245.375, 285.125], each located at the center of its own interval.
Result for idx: 7.6 mm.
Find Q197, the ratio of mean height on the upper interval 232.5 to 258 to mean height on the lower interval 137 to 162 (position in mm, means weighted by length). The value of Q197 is 1.24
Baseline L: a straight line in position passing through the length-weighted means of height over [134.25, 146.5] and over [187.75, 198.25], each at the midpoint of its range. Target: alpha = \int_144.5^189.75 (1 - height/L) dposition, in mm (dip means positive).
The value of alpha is 3.5 mm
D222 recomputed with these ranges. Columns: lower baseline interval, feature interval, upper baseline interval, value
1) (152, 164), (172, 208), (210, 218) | -4.5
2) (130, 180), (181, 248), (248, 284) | 5.8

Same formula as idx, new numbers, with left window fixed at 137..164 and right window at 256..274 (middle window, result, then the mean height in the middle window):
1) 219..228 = 4.0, 41.9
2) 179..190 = -0.7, 72.7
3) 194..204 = -1.5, 81.4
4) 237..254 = -0.3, 81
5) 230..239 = 3.0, 52.1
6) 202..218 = 0.0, 73.1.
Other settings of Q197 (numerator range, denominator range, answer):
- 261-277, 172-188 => 1.18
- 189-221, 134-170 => 1.19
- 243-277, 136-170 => 1.35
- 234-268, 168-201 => 1.13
